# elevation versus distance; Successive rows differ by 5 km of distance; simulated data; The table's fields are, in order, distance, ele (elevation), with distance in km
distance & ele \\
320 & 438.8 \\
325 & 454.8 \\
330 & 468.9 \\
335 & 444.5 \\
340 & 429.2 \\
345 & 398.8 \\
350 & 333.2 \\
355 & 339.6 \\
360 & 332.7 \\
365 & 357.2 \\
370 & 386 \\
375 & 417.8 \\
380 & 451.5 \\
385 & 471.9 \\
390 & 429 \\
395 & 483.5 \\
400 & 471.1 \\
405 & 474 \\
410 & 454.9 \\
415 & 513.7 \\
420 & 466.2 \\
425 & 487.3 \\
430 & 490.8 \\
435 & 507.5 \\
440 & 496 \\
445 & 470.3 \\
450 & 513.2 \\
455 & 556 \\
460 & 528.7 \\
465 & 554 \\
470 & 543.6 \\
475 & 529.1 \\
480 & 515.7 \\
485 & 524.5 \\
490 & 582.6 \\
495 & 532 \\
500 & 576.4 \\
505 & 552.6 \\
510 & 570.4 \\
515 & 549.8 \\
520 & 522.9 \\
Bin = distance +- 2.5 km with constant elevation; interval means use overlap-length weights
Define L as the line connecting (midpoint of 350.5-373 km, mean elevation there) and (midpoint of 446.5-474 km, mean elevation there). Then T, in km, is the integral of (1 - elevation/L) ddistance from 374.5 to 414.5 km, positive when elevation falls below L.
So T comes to -4.6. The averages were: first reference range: 353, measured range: 462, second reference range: 536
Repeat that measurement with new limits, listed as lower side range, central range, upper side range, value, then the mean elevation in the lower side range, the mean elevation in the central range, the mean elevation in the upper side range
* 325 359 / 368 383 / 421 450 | 0.5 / 403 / 421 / 491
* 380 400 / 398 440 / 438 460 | 0.2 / 461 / 484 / 511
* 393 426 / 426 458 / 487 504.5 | 0.3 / 478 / 505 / 561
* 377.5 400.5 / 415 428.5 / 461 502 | 0.1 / 461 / 485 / 544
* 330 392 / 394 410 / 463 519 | -0.9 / 402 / 472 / 548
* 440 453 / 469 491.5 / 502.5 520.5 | -0.5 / 495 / 537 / 552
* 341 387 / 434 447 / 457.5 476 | 0.3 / 388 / 490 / 540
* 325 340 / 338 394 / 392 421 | 8.0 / 452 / 397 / 477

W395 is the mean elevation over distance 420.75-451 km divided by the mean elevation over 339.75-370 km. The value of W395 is 1.36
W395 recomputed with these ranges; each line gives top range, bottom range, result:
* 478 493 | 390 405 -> 1.16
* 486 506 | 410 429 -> 1.15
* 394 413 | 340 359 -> 1.29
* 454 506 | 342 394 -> 1.38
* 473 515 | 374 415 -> 1.19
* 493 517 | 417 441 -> 1.14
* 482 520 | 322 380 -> 1.38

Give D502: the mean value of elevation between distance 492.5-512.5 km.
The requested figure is 558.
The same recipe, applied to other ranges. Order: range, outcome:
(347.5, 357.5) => 336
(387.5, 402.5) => 461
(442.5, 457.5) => 513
